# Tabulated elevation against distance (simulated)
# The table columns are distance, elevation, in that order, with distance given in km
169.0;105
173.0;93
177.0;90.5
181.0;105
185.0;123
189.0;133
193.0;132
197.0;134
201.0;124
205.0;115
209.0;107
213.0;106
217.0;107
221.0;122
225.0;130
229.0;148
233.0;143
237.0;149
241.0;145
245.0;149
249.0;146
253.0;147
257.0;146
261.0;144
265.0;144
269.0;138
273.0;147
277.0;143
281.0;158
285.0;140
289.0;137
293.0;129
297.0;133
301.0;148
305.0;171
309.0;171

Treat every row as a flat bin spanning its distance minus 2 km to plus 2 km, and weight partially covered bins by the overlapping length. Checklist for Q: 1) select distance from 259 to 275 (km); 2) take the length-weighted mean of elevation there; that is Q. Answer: 143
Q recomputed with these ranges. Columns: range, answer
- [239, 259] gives 147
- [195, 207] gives 124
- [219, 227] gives 126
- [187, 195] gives 132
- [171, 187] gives 103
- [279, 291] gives 145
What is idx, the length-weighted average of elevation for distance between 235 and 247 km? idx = 148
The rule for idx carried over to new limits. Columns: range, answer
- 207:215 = 106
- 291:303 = 137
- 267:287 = 145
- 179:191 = 120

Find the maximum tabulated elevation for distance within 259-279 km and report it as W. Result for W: 147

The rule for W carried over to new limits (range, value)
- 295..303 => 148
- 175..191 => 133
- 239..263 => 149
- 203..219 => 115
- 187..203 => 134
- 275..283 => 158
